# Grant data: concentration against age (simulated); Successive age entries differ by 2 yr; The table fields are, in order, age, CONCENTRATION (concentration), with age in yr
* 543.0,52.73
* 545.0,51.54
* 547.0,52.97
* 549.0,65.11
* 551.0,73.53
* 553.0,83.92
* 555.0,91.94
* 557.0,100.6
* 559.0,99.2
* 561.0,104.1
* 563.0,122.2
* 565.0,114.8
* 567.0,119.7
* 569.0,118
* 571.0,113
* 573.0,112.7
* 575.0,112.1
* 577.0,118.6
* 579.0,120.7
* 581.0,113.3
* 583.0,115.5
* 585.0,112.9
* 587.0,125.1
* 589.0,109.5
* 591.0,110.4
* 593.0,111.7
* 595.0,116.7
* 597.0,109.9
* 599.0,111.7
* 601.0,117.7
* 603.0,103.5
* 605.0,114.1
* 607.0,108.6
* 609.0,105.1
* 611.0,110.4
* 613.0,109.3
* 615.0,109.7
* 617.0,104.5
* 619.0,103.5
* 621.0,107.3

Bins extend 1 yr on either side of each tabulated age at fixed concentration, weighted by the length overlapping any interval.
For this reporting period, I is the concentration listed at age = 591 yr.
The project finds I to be 110.4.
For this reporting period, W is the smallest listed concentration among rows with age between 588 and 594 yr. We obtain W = 109.5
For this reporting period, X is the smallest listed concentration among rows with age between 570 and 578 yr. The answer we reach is 112.1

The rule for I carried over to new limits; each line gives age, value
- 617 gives 104.5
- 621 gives 107.3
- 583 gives 115.5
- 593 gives 111.7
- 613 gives 109.3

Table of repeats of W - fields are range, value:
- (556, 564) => 99.2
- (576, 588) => 112.9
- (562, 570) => 114.8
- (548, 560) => 65.11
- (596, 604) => 103.5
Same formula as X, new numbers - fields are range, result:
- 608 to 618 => 104.5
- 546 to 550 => 52.97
